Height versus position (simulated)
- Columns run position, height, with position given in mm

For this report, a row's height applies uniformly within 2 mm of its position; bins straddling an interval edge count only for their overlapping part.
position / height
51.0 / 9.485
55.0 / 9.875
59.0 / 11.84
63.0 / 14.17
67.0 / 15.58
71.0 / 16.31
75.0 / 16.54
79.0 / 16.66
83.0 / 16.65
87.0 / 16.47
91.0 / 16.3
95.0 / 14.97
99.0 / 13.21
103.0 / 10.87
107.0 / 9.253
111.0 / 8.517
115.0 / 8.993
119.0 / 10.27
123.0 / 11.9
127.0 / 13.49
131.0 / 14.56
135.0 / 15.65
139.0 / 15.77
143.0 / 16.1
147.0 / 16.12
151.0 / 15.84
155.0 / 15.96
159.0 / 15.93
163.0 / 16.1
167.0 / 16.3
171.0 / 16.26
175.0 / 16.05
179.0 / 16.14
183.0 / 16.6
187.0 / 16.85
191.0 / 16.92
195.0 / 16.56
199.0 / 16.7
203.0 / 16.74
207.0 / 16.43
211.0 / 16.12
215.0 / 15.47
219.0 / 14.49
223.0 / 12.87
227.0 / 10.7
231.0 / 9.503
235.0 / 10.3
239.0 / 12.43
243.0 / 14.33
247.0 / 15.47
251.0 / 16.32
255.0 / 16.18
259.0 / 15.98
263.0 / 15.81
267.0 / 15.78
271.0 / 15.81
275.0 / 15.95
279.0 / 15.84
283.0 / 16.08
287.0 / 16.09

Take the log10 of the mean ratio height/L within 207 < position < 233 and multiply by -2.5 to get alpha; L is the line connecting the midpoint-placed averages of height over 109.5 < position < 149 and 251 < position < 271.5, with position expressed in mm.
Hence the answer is 0.12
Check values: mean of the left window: 13.2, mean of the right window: 16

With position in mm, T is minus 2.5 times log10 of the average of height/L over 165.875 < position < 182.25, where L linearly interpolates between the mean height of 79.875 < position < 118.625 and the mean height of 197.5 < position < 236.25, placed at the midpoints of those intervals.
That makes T -0.20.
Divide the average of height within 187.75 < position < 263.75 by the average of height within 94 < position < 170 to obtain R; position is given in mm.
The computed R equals 1.08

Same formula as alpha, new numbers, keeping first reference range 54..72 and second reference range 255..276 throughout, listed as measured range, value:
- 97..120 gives 0.35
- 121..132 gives 0.09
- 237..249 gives 0.11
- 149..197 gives -0.10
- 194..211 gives -0.09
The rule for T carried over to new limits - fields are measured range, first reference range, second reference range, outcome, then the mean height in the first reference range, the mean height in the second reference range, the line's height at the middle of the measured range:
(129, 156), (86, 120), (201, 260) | -0.23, 12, 14.2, 12.7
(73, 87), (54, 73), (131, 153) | -0.17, 13.7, 15.8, 14.2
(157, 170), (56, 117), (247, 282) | -0.10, 13.7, 15.9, 14.7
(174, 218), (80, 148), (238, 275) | -0.12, 13.5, 15.5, 14.6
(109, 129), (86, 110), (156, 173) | 0.31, 13.2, 16.1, 14.1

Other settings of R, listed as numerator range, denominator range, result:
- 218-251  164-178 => 0.78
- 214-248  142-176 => 0.79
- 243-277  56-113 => 1.13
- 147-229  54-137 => 1.17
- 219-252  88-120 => 1.08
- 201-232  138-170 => 0.88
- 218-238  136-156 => 0.72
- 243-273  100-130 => 1.48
